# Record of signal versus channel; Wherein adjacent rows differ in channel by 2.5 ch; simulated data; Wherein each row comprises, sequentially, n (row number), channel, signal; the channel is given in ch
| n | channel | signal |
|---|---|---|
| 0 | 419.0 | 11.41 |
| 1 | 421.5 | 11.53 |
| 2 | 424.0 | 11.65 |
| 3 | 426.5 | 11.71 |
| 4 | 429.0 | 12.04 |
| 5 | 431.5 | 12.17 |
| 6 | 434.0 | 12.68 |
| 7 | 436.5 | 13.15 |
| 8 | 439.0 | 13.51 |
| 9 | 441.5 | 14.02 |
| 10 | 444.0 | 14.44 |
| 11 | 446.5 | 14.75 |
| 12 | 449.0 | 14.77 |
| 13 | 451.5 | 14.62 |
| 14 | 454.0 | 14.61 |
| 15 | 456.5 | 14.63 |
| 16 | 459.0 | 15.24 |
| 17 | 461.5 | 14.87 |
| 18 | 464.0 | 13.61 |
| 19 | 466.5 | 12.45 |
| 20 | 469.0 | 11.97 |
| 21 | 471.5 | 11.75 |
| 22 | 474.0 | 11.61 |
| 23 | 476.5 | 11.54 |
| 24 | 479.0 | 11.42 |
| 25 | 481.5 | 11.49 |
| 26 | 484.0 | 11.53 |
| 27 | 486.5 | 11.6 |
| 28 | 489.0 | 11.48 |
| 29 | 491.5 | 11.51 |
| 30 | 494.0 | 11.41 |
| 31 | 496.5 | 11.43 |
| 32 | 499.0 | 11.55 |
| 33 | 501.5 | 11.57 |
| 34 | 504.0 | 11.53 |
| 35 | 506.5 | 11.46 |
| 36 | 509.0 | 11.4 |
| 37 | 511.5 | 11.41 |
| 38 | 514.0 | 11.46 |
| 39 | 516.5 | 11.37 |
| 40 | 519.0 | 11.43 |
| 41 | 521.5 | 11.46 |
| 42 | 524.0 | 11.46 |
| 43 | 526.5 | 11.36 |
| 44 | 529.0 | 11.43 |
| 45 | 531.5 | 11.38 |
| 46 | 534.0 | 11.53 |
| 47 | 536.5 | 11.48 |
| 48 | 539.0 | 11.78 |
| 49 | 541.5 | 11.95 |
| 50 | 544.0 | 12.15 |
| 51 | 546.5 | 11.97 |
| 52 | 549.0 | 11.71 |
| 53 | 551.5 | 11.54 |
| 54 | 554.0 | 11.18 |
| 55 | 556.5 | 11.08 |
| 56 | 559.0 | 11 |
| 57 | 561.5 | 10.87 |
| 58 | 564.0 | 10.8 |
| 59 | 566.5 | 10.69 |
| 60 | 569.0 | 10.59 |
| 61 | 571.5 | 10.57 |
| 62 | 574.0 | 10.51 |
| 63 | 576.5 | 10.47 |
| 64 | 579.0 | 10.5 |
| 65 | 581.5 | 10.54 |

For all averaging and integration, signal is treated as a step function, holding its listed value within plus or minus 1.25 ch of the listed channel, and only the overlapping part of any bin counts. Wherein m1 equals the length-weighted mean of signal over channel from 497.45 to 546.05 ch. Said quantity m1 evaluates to 11.5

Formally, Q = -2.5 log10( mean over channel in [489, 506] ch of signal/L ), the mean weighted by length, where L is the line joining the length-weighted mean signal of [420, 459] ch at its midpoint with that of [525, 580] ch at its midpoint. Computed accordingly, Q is 0.071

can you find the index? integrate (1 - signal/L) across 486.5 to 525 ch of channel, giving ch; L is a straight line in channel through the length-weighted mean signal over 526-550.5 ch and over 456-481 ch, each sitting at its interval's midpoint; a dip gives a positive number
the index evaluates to 2.3 ch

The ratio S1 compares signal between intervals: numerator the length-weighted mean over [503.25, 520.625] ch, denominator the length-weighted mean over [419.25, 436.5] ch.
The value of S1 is 0.95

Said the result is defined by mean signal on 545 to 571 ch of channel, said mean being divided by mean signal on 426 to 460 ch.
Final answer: 0.81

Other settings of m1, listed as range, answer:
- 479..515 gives 11.5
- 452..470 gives 14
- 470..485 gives 11.6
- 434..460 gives 14.3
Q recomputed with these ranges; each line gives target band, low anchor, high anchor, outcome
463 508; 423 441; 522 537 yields 0.02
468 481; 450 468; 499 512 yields 0.15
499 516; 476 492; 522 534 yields 0.00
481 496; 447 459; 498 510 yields 0.09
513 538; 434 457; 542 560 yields 0.07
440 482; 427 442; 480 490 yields -0.11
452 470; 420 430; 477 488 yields -0.20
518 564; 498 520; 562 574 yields -0.04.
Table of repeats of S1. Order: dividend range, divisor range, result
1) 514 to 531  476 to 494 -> 0.99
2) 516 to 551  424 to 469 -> 0.85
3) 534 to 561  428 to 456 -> 0.84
